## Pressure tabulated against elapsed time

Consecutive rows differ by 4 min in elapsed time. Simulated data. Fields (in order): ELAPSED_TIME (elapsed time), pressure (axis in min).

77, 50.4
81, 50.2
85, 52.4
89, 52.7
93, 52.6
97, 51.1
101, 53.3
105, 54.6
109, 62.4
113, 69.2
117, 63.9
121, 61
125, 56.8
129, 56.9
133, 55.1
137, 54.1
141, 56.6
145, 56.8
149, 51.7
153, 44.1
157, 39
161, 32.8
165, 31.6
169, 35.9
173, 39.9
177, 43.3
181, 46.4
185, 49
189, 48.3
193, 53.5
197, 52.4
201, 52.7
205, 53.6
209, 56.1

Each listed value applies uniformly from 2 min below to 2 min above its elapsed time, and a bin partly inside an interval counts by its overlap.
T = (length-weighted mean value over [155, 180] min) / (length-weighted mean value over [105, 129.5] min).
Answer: 0.61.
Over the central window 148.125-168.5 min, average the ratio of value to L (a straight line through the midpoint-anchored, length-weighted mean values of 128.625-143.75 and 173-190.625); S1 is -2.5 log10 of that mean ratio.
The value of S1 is 0.296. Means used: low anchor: 55.6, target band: 38.9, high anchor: 45.9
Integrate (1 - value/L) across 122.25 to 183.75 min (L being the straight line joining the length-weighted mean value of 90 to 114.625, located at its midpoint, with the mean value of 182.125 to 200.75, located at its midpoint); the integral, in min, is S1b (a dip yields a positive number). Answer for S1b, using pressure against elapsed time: 7.6 min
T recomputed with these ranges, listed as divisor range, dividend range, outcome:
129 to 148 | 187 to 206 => 0.94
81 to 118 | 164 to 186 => 0.73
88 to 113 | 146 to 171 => 0.72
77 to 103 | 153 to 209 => 0.86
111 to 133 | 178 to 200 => 0.82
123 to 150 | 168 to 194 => 0.81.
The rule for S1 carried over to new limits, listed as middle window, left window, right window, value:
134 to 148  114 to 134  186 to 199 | 0.04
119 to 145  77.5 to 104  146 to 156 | -0.15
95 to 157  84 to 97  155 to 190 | -0.18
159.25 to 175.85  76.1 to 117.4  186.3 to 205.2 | 0.43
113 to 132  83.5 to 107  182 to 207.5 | -0.15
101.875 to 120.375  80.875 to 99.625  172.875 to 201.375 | -0.20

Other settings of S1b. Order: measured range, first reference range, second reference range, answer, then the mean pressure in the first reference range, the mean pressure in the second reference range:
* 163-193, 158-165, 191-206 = -0.3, 33.3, 53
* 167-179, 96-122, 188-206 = 3.2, 59.6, 52.2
